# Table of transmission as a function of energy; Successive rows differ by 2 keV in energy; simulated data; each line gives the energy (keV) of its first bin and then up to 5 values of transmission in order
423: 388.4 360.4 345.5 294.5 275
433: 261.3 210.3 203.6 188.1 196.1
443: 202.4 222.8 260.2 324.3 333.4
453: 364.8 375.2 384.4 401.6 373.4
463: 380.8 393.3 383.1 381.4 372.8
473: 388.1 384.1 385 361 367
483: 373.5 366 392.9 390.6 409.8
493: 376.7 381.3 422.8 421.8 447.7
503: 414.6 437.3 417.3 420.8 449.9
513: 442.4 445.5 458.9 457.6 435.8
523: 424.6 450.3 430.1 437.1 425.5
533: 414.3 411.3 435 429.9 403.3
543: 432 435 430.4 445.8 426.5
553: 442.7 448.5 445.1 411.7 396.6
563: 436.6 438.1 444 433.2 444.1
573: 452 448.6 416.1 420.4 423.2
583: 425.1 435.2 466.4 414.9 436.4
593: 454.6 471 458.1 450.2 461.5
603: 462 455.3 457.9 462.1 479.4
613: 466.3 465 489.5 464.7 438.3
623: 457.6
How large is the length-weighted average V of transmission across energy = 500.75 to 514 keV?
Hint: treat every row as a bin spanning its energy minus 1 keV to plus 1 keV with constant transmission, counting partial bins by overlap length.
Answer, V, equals 432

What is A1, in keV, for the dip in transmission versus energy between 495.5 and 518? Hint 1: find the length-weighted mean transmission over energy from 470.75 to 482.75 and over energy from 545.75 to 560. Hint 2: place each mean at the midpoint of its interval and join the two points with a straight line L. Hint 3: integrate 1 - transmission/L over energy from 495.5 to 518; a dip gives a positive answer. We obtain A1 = -1.9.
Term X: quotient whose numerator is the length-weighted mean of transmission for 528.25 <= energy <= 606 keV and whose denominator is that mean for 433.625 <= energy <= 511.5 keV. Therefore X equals 1.2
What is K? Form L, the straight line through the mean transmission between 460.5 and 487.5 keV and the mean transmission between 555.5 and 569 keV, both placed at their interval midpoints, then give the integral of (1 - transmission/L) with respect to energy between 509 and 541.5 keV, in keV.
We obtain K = -2.1 keV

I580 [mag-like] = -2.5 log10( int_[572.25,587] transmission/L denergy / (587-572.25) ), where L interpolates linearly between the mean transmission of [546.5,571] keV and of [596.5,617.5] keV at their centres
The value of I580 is 0.033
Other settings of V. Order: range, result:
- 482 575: 426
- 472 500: 387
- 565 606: 443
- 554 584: 432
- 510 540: 437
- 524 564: 429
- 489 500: 401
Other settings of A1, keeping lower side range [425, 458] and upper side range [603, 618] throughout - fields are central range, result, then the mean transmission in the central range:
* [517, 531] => -2.6 keV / 440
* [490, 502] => -2.4 keV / 410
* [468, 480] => -2.4 keV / 379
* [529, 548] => -1.8 keV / 425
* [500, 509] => -2.0 keV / 428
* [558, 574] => -0.5 keV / 432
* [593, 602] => -0.1 keV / 460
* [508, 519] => -2.6 keV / 445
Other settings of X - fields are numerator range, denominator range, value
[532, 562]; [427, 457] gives 1.57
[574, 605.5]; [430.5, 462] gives 1.55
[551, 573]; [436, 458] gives 1.56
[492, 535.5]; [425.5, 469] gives 1.40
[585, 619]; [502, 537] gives 1.06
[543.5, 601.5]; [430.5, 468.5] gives 1.44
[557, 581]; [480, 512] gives 1.06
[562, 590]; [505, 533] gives 1.00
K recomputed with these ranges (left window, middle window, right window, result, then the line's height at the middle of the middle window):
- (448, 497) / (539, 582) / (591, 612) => 0.2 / 434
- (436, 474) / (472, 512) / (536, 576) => -4.0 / 363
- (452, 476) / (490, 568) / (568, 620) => -2.5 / 416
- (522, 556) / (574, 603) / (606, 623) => 0.7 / 453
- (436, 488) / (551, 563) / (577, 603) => -0.4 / 415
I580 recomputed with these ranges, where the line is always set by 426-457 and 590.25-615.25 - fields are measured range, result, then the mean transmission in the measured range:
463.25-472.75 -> -0.25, 383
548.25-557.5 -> -0.10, 441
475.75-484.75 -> -0.17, 372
